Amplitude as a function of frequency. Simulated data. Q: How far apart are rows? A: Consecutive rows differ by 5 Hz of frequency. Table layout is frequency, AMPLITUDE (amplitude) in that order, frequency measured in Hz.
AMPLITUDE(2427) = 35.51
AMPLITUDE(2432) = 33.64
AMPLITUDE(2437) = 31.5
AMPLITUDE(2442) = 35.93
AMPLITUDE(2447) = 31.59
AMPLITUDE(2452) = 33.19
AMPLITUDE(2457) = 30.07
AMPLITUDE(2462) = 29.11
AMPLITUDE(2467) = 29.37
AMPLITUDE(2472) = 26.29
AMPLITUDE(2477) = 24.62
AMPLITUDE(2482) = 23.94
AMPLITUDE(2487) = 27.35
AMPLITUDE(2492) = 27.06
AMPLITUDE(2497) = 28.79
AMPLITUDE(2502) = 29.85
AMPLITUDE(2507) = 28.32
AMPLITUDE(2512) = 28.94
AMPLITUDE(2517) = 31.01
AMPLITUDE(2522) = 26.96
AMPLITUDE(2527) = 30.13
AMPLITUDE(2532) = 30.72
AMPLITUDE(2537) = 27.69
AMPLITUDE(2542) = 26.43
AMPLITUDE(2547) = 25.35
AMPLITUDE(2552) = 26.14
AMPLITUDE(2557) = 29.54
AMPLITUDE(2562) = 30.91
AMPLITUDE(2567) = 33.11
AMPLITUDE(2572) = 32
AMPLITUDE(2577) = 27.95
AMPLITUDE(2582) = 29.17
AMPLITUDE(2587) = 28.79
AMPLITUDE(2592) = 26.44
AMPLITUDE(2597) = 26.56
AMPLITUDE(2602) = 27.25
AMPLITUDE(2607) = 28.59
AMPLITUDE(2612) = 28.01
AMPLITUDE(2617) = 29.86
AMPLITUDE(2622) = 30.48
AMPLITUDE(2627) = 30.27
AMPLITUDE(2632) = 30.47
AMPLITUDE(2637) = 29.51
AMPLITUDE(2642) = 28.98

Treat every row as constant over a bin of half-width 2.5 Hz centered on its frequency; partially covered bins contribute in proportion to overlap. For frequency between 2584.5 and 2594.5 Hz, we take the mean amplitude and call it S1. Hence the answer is 27.6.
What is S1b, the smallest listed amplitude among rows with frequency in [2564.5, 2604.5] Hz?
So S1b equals 26.44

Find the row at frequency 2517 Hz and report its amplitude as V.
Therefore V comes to 31.01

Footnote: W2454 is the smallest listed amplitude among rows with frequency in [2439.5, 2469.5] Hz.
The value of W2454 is 29.11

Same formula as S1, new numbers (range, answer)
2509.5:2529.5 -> 29.3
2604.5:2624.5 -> 29.2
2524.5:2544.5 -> 28.7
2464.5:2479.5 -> 26.8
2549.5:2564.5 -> 28.9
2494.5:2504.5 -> 29.3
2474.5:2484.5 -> 24.3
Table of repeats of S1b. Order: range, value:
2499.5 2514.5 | 28.32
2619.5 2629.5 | 30.27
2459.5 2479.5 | 24.62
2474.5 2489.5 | 23.94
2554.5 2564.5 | 29.54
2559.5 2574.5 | 30.91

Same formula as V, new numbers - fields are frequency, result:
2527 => 30.13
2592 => 26.44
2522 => 26.96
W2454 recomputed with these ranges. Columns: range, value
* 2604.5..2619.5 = 28.01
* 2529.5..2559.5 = 25.35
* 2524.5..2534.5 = 30.13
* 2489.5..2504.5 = 27.06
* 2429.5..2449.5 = 31.5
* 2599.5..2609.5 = 27.25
